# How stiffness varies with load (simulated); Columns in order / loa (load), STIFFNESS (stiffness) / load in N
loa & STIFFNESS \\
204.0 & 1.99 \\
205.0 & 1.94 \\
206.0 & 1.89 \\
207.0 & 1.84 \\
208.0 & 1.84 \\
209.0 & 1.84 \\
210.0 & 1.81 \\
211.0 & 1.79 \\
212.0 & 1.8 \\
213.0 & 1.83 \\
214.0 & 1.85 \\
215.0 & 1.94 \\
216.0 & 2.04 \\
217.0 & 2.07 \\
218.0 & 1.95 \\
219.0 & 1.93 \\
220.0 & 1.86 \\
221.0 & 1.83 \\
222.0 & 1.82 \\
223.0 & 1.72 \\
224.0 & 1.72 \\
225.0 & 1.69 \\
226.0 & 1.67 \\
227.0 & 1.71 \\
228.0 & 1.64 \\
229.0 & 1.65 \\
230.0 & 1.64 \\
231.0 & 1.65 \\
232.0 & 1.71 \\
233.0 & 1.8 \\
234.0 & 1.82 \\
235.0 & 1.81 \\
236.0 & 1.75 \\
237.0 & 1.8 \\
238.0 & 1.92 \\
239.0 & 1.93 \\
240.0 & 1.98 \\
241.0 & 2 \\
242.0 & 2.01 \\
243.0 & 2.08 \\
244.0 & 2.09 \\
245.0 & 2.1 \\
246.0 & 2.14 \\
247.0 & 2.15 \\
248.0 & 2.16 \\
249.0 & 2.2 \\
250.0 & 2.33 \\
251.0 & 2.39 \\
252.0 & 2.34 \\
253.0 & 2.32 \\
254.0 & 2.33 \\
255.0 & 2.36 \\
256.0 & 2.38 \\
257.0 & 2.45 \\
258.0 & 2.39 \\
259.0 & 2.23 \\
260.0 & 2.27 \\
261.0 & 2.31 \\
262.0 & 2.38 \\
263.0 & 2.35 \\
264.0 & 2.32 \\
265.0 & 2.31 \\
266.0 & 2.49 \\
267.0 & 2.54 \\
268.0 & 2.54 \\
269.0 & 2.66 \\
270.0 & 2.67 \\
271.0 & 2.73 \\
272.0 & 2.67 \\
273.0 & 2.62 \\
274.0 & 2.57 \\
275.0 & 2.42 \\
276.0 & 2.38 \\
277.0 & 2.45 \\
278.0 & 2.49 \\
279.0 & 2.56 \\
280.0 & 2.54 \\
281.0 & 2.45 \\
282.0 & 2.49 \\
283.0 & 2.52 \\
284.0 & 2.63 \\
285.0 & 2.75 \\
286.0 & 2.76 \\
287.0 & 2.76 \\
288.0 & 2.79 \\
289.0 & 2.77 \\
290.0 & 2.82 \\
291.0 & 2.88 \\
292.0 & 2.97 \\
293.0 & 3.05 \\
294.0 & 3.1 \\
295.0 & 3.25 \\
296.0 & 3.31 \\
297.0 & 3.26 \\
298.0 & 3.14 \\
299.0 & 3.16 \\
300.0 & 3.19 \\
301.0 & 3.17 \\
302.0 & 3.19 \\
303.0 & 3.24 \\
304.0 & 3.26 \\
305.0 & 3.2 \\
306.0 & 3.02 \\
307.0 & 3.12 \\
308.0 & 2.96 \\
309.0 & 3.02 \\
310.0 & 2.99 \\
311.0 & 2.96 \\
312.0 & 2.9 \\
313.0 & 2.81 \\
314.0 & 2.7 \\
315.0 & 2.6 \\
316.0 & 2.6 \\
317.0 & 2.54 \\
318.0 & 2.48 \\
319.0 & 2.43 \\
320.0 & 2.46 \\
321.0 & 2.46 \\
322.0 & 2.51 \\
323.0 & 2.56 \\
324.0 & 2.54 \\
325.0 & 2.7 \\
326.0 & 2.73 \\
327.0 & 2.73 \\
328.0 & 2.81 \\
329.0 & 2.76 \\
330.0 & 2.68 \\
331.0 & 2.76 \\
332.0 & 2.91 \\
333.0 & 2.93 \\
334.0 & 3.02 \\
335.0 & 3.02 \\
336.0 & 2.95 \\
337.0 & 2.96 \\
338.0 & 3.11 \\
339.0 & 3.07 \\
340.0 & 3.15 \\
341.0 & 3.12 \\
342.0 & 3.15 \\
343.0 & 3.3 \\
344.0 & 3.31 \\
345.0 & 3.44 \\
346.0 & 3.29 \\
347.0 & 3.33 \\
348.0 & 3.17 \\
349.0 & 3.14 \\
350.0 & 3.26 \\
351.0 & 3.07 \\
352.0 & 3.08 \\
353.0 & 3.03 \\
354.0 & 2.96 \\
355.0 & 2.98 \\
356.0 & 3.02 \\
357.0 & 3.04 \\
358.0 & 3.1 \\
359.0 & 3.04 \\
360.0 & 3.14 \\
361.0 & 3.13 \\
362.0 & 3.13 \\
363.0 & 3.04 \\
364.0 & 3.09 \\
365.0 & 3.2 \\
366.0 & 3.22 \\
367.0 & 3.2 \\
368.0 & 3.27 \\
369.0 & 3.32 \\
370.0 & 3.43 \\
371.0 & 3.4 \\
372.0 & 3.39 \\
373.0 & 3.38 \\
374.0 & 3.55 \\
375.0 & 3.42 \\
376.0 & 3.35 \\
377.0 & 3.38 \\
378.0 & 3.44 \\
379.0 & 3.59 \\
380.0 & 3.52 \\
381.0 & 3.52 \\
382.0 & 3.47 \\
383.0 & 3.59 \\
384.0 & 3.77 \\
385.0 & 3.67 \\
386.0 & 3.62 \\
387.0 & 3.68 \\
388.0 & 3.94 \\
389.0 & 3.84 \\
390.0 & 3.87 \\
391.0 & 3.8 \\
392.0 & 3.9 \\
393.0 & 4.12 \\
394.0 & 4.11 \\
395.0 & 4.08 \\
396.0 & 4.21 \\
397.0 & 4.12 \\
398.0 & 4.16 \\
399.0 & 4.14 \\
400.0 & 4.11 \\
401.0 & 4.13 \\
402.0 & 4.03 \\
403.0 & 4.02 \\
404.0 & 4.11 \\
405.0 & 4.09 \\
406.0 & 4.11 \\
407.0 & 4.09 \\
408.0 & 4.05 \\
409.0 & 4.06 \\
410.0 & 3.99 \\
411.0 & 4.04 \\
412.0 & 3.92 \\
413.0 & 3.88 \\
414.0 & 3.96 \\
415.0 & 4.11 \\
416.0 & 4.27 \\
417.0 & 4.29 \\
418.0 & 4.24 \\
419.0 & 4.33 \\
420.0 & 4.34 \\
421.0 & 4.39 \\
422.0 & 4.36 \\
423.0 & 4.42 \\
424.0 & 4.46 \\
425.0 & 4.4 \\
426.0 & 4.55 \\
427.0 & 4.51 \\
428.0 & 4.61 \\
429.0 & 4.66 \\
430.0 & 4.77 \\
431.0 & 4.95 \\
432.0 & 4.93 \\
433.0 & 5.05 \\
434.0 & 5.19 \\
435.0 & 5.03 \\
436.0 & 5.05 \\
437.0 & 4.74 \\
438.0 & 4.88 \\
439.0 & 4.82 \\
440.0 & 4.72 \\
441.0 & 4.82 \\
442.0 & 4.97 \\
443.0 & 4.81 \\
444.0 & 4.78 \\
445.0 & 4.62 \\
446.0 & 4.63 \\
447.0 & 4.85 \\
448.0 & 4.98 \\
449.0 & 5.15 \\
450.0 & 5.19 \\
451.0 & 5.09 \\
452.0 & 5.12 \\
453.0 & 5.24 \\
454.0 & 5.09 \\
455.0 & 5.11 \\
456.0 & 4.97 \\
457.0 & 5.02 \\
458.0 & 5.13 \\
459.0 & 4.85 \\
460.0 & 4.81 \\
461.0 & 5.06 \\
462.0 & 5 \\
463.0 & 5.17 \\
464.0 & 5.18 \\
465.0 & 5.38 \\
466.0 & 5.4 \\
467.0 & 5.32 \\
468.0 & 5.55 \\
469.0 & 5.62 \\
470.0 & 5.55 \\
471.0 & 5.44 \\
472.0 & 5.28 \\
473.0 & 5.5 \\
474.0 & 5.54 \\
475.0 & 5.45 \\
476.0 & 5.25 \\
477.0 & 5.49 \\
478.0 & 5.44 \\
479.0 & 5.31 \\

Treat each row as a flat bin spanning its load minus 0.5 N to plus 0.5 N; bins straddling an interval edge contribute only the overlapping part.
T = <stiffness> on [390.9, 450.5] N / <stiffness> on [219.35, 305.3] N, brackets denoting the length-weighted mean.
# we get 1.9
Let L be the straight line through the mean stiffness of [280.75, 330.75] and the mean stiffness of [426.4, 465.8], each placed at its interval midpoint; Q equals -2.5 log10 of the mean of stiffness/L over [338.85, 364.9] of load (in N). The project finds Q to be 0.13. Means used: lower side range 2.85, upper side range 4.95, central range 3.14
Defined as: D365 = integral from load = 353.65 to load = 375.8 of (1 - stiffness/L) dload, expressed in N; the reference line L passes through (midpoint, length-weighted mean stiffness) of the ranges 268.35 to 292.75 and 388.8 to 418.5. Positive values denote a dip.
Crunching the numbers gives 2.5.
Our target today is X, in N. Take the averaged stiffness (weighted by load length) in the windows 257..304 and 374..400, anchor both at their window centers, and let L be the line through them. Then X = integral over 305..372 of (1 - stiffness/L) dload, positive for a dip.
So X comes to 6.3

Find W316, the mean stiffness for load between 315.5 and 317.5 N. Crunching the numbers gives 2.57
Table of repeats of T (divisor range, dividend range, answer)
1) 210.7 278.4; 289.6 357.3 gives 1.40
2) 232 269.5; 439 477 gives 2.34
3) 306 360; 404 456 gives 1.57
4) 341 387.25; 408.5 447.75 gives 1.38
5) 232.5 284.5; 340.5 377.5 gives 1.40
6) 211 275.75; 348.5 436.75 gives 1.83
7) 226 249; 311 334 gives 1.42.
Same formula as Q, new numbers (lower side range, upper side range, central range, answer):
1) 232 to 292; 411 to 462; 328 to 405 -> 0.113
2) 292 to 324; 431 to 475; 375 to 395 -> 0.105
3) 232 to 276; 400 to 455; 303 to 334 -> 0.117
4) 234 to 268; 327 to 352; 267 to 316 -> -0.096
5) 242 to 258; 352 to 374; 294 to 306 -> -0.202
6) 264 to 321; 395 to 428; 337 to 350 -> 0.059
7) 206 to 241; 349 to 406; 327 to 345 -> 0.027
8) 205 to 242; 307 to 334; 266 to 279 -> -0.126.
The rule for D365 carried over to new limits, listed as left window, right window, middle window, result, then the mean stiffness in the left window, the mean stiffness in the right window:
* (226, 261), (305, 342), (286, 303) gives -3.41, 2.04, 2.82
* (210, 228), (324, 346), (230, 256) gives 0.35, 1.83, 2.98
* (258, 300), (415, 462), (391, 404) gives 0.48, 2.67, 4.78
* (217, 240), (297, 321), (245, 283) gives -2.20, 1.78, 2.92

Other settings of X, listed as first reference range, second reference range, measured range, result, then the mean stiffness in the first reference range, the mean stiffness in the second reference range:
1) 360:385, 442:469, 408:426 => 0.3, 3.37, 5.07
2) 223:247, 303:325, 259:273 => -1.7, 1.84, 2.78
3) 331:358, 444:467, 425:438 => -0.5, 3.1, 5.05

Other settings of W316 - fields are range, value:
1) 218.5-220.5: 1.9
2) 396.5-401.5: 4.13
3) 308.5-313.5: 2.94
